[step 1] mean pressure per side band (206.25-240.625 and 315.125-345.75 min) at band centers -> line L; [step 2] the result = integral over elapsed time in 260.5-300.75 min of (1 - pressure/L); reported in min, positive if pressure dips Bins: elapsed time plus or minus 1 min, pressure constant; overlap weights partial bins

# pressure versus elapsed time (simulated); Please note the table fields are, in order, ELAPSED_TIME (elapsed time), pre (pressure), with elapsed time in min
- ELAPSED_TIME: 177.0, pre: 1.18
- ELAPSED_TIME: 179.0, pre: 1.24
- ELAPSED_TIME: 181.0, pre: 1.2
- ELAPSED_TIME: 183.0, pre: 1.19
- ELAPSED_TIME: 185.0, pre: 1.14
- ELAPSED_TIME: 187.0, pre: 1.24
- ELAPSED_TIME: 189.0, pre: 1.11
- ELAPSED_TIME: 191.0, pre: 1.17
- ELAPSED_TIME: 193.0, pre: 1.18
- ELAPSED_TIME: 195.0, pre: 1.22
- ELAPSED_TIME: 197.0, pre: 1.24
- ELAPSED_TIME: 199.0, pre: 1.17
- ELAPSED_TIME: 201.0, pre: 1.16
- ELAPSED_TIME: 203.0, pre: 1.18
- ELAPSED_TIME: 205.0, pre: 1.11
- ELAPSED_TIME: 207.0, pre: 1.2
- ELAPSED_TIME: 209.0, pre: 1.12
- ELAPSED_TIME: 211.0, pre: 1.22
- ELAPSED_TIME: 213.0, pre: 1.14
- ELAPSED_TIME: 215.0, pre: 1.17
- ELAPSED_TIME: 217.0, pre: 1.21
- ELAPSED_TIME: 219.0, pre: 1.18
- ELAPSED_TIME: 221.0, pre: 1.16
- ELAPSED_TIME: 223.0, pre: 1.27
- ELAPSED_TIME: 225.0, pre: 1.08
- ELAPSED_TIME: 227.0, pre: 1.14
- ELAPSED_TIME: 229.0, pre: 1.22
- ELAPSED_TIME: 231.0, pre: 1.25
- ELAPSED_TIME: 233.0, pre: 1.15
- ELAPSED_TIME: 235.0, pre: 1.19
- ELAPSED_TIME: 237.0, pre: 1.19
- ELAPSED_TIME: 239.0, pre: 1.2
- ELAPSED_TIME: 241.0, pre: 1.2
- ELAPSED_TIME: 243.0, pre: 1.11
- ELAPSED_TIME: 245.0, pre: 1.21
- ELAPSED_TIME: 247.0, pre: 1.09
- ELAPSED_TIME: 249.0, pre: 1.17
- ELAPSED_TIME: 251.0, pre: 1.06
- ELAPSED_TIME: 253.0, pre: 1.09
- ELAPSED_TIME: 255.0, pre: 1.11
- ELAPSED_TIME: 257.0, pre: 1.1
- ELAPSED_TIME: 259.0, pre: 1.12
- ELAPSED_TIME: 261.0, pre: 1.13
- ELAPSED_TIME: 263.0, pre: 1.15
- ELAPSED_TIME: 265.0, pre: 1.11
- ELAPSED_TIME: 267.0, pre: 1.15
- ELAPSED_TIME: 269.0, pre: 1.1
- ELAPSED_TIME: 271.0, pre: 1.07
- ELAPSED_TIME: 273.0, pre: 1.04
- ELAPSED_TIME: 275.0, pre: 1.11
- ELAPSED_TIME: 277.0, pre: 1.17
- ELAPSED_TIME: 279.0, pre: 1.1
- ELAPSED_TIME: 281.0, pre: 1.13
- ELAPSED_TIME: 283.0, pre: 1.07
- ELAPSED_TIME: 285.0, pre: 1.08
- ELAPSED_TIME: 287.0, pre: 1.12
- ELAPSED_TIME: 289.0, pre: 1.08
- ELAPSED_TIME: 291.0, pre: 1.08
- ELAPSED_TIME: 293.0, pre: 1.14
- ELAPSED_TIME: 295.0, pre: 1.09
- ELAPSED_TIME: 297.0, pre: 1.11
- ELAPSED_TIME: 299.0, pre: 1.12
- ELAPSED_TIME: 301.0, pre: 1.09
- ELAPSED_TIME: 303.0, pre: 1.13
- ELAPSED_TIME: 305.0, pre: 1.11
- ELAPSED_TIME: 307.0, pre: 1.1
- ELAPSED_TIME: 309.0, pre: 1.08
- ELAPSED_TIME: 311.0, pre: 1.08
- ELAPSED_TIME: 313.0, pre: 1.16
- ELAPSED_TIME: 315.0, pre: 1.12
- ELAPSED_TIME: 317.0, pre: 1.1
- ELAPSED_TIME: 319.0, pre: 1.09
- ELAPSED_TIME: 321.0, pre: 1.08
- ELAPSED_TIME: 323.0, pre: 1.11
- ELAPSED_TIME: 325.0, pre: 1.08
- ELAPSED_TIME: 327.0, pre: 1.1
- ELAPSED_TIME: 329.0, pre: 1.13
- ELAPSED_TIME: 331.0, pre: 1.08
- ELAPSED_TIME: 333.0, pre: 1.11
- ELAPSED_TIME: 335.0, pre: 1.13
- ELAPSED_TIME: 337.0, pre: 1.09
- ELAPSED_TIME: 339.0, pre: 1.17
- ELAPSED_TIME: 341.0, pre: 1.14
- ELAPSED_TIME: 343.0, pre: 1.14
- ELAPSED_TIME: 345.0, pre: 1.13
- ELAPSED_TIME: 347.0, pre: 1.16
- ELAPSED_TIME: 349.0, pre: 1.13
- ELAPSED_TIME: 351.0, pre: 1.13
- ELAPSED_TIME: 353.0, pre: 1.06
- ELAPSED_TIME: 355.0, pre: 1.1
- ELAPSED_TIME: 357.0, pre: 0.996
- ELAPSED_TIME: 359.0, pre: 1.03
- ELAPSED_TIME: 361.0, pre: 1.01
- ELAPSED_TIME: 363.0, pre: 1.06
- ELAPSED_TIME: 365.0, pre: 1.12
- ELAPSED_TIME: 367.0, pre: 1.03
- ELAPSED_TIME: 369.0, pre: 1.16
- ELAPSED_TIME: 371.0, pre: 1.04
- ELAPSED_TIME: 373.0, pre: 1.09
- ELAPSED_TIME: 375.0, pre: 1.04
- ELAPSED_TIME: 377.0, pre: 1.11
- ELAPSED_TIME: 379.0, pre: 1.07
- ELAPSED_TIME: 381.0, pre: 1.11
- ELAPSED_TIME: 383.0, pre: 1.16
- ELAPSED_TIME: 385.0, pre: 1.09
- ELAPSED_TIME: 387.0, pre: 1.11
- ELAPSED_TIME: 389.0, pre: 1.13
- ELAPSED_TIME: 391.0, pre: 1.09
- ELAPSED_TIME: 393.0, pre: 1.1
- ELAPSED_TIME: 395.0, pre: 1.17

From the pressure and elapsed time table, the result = 1.3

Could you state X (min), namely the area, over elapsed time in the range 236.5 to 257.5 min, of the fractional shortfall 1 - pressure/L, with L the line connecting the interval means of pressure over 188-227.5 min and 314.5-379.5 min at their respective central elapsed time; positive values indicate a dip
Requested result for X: 0.2 min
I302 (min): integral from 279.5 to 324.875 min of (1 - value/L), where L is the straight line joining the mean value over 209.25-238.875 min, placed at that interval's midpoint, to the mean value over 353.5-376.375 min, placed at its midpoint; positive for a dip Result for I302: 0.5 min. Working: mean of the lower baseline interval 1.18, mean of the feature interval 1.1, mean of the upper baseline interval 1.06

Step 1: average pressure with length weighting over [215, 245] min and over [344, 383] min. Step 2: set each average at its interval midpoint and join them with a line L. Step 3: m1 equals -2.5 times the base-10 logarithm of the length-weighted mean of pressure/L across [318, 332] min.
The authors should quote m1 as 0.017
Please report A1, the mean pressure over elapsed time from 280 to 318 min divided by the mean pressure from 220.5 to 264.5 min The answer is 1.0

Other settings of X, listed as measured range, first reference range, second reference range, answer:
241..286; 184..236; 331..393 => 1.4 min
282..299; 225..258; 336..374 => 0.4 min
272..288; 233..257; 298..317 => 0.3 min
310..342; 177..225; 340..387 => 0.1 min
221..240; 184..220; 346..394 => -0.4 min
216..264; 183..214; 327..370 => -0.2 min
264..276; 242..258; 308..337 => 0.2 min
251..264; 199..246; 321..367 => 0.5 min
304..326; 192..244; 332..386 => 0.4 min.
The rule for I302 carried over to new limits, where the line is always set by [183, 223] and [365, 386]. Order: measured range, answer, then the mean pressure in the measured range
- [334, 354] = -0.4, 1.13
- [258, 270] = 0.2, 1.13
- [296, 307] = 0.2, 1.11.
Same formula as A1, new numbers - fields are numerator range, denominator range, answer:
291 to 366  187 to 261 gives 0.95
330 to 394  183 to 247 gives 0.93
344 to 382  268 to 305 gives 0.98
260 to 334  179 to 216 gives 0.94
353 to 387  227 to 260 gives 0.93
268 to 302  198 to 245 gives 0.94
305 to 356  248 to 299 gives 1.00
